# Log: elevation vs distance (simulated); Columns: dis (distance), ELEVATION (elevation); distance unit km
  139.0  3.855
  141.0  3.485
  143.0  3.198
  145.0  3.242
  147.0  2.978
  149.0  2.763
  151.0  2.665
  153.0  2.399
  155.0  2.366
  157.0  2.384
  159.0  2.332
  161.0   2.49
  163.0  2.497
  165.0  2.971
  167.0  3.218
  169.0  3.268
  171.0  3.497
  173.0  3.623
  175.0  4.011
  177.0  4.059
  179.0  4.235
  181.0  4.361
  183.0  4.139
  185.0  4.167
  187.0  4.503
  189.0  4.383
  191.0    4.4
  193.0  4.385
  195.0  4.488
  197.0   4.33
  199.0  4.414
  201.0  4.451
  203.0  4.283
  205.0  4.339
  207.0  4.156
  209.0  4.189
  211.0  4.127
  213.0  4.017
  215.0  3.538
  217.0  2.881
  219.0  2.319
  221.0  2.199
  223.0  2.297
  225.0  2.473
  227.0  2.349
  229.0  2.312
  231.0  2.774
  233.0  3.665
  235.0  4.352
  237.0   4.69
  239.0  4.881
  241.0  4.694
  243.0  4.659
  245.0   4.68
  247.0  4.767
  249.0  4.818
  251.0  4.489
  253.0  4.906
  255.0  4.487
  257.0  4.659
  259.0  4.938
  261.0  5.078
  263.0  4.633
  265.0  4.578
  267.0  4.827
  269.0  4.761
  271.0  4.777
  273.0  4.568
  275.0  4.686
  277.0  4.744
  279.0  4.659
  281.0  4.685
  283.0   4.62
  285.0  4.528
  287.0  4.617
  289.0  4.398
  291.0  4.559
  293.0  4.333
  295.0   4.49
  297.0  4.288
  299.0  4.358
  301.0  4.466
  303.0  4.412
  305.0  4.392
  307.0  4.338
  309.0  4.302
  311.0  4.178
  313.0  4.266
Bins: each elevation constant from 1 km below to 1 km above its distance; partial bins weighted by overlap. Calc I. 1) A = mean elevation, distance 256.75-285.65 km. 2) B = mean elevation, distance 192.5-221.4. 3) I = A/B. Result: 1.21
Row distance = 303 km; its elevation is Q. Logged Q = 4.412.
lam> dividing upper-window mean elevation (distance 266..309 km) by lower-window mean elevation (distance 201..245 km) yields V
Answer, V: 1.25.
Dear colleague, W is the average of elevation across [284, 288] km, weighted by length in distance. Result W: 4.57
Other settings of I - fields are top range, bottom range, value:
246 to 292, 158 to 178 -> 1.47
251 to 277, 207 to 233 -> 1.56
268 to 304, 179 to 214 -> 1.06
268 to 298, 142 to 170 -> 1.65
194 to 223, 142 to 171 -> 1.35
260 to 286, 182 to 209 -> 1.08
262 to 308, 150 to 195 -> 1.30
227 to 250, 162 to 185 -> 1.13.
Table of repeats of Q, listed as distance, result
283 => 4.62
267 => 4.827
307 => 4.338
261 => 5.078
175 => 4.011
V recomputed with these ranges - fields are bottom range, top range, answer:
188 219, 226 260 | 1.03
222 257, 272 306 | 1.14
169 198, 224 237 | 0.75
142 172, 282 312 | 1.57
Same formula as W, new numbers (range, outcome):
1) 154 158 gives 2.38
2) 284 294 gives 4.49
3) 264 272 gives 4.74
